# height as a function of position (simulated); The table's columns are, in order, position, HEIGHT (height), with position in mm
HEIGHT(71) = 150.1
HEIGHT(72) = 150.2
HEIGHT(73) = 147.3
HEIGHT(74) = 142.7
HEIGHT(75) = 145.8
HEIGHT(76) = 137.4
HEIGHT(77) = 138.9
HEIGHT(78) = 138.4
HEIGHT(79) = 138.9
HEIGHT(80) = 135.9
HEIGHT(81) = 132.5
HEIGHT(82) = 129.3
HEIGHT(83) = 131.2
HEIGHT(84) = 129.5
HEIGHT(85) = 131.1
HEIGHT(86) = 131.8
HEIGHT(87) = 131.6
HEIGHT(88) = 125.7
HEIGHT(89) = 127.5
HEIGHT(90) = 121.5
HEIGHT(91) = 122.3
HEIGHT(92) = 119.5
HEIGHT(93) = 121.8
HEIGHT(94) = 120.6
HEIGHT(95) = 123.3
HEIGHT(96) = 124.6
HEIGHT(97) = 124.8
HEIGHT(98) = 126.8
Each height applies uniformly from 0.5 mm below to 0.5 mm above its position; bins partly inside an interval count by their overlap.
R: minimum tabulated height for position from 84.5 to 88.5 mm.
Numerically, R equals 125.7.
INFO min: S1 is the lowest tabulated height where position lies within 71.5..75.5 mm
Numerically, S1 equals 142.7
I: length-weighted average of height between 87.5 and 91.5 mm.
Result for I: 124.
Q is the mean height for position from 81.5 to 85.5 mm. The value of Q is 130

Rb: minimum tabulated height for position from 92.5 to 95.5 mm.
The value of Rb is 120.6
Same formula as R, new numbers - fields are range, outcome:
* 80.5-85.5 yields 129.3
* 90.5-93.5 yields 119.5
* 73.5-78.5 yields 137.4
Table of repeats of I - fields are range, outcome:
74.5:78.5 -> 140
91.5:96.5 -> 122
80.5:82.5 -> 131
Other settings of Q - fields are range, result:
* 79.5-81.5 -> 134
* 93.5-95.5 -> 122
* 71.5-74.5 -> 147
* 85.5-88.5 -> 130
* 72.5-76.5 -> 143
